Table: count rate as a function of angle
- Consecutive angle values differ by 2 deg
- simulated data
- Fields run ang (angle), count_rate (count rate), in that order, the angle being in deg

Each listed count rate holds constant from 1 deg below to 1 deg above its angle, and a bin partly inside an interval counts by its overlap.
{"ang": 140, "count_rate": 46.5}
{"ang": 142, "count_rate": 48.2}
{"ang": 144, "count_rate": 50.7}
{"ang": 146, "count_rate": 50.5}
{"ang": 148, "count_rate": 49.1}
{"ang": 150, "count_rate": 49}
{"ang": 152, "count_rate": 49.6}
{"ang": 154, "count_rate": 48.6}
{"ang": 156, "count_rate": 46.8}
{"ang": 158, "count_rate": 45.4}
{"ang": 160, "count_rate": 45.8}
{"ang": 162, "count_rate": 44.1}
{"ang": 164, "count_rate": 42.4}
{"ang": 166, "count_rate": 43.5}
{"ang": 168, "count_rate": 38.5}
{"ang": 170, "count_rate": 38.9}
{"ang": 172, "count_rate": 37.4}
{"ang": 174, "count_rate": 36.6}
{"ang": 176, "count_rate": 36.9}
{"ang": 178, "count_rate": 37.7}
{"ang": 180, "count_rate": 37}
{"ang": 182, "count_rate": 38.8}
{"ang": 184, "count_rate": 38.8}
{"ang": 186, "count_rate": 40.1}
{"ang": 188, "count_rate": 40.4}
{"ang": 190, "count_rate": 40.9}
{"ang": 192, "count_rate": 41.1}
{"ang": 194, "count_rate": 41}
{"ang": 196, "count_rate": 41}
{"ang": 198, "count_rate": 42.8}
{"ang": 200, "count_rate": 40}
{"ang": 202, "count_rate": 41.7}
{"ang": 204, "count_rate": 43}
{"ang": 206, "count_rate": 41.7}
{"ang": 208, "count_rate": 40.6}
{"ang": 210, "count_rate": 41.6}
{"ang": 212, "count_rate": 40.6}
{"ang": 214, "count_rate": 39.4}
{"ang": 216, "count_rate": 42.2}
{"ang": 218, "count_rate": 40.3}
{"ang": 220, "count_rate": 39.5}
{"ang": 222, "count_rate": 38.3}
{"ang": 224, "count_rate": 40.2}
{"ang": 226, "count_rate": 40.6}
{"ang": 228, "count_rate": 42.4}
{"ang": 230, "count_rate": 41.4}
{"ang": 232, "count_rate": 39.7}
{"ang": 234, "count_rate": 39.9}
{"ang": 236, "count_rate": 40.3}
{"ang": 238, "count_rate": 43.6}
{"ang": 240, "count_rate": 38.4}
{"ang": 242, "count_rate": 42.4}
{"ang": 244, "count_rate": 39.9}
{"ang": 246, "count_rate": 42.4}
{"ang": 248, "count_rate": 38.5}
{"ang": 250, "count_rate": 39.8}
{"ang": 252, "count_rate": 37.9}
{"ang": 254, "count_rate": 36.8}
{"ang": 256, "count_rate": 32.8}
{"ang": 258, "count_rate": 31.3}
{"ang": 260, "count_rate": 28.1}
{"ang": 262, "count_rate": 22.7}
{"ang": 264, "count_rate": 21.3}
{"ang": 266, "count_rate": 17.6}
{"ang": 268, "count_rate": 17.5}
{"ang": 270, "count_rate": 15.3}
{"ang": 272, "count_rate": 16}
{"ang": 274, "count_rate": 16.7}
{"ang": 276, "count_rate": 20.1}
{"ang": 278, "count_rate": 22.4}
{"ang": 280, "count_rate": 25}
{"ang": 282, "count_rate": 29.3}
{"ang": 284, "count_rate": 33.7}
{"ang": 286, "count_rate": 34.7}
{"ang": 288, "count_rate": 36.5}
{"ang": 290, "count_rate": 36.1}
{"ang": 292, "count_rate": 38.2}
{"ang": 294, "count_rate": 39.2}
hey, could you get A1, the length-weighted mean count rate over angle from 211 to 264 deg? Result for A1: 38.1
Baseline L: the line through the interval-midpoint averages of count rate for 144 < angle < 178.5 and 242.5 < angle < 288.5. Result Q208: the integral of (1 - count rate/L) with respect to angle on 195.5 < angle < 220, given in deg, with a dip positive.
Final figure -2.74 deg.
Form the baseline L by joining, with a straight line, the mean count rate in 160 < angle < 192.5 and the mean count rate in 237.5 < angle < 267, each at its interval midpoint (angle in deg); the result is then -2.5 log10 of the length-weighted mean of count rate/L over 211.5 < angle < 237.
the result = -0.12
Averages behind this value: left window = 39.7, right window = 34.1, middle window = 40.4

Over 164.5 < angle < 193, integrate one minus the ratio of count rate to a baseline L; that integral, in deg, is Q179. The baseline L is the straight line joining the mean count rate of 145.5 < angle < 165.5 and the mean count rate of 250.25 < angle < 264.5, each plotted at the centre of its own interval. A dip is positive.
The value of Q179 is 2.7 deg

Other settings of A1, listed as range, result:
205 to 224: 40.5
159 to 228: 40.4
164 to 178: 38.8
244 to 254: 39.4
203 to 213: 41.5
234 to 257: 39.4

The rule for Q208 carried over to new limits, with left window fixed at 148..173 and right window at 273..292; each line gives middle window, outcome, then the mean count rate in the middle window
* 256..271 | 4.15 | 22.7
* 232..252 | -3.79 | 40.4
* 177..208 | -0.15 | 40.4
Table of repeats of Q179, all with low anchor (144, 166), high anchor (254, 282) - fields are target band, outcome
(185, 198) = -0.5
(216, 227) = -2.4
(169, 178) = 1.2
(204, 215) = -1.7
